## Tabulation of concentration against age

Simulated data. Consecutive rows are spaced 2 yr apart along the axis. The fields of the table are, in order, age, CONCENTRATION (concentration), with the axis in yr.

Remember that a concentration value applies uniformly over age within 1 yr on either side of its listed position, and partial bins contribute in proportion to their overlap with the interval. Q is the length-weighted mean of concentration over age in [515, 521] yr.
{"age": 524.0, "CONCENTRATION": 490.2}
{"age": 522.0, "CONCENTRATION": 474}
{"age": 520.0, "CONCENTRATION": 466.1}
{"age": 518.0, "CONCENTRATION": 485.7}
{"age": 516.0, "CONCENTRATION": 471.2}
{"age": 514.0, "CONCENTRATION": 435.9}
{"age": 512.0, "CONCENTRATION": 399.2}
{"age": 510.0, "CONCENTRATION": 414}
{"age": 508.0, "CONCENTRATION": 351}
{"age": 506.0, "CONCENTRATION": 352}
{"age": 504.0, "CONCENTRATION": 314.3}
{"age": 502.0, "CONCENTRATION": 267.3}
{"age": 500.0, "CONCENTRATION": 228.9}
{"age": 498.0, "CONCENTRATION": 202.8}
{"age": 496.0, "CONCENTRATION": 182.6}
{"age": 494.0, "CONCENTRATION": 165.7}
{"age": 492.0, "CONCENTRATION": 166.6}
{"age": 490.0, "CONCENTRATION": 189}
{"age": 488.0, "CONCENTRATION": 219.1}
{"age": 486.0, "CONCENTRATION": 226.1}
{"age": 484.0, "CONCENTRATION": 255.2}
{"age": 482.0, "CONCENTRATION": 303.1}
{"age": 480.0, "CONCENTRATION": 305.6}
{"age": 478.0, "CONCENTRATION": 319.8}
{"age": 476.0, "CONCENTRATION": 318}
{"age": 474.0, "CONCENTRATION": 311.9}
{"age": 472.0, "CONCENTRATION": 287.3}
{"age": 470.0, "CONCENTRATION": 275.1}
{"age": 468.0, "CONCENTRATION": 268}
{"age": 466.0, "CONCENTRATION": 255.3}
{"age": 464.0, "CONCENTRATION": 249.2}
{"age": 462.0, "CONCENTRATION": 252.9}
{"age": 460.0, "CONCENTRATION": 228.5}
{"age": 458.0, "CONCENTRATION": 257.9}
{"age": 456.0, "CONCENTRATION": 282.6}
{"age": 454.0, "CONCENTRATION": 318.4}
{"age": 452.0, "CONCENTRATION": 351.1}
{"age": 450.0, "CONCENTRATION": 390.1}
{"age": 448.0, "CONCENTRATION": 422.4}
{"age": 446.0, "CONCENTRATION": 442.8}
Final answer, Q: 474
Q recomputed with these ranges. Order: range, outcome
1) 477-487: 282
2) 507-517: 414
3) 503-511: 358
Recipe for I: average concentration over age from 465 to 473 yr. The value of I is 271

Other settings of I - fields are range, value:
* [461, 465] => 251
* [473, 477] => 315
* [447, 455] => 370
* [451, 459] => 302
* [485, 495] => 193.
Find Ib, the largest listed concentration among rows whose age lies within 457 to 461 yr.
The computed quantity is 257.9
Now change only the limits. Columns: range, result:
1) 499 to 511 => 414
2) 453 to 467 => 318.4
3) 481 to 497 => 303.1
